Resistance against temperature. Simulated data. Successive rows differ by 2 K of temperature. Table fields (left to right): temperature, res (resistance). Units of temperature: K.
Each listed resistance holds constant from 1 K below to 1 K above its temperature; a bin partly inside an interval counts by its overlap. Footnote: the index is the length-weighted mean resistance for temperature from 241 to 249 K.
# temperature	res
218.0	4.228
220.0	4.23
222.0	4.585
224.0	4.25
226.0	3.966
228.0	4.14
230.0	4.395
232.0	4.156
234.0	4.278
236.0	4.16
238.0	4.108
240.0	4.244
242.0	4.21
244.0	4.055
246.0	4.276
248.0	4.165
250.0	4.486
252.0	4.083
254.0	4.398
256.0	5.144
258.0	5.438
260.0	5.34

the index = 4.18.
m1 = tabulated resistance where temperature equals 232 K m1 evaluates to 4.156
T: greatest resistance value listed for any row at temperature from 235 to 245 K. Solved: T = 4.244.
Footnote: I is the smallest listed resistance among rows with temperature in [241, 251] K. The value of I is 4.055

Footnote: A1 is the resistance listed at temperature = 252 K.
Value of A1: 4.083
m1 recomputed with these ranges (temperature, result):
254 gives 4.398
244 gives 4.055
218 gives 4.228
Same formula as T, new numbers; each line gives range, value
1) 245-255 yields 4.486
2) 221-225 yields 4.585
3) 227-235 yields 4.395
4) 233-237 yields 4.278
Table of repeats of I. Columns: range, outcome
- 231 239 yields 4.108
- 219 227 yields 3.966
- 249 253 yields 4.083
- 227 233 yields 4.14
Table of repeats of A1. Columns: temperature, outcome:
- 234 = 4.278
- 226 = 3.966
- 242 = 4.21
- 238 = 4.108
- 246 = 4.276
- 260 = 5.34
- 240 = 4.244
